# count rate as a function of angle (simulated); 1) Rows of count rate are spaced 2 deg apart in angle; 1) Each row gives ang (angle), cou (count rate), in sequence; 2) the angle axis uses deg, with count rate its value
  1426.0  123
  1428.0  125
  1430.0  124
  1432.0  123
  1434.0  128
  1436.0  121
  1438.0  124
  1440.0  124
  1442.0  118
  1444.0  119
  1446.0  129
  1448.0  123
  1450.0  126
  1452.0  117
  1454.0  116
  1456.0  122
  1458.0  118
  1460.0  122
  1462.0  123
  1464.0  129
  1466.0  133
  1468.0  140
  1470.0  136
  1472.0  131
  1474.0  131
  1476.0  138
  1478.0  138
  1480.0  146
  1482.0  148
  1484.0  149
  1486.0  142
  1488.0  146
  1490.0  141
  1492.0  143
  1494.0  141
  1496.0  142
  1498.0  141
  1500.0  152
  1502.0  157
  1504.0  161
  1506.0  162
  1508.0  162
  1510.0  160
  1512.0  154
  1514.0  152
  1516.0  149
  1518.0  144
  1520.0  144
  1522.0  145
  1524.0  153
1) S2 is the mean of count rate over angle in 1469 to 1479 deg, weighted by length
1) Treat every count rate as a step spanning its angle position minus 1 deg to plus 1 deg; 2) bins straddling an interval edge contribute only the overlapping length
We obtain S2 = 135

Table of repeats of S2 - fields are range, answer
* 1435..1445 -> 121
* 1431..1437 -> 124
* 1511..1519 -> 150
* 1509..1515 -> 155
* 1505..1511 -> 161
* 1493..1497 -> 142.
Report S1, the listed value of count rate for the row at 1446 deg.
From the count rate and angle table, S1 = 129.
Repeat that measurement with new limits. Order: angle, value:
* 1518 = 144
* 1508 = 162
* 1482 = 148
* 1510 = 160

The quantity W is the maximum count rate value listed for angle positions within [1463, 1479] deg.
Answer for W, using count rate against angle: 140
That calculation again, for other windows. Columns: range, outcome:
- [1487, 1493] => 146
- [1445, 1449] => 129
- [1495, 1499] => 142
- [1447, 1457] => 126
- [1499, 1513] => 162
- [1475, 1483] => 148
